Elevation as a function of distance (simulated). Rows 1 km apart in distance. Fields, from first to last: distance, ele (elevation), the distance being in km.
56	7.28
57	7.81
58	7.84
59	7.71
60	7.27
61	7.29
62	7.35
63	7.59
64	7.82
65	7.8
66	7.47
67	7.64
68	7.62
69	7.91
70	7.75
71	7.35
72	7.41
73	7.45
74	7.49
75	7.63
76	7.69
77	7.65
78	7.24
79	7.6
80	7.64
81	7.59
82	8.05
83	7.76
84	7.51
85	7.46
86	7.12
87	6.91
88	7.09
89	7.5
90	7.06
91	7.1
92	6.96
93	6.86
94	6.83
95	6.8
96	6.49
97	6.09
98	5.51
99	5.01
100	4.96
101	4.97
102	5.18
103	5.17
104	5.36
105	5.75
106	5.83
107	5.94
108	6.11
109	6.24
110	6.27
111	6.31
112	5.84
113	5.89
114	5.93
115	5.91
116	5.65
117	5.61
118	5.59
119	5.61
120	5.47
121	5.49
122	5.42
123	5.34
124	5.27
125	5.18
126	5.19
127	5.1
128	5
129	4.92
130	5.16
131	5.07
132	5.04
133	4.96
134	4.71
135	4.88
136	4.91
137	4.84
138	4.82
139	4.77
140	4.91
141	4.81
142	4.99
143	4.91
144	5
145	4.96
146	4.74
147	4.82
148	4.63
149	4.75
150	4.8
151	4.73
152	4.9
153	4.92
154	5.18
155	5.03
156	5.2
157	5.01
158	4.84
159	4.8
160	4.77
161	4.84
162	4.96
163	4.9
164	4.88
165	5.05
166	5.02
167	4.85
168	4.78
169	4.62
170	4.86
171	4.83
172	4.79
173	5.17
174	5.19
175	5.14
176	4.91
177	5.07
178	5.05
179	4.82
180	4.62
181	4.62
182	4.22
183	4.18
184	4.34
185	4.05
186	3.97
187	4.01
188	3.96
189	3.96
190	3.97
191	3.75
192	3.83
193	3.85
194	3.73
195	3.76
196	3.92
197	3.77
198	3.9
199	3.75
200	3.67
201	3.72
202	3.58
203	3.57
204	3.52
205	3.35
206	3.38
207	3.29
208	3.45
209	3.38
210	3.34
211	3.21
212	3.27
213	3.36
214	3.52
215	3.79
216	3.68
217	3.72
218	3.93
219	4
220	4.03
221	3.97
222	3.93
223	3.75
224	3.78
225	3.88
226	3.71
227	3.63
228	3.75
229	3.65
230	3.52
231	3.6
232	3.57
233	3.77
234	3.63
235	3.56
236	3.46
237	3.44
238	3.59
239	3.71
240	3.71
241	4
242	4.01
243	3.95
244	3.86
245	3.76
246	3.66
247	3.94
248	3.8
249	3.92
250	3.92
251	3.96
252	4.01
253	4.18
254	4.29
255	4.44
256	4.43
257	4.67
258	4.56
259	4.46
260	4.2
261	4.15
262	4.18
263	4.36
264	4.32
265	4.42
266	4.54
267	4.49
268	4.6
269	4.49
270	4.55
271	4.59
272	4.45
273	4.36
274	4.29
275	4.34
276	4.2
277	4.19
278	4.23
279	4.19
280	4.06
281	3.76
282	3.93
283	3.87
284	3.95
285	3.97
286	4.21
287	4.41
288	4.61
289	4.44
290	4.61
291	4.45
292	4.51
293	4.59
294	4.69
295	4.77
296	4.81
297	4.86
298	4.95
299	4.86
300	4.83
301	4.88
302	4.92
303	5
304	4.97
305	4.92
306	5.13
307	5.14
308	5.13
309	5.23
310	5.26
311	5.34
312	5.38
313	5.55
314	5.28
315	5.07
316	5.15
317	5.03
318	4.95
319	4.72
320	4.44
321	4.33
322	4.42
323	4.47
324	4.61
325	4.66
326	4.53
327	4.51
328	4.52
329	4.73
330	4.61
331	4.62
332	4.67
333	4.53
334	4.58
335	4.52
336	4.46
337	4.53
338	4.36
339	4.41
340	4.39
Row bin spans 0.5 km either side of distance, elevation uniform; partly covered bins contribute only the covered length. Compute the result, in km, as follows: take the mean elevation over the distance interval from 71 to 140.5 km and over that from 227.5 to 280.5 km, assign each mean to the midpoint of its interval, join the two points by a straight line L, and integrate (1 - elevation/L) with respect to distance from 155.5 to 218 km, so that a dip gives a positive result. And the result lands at 10.0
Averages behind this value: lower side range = 6.1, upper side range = 4.08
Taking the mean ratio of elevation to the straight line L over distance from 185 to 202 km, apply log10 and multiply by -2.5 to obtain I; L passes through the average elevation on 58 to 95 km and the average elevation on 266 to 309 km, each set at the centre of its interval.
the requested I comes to 0.45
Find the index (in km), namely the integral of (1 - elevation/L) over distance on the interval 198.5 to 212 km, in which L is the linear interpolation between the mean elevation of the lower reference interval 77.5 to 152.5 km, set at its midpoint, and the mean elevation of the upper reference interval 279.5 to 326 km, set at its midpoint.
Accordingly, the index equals 4.6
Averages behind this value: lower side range 5.77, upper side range 4.72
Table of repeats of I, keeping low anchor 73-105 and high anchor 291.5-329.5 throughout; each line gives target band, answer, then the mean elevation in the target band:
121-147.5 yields 0.267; 5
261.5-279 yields 0.190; 4.38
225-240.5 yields 0.460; 3.63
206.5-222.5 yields 0.493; 3.62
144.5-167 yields 0.257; 4.9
